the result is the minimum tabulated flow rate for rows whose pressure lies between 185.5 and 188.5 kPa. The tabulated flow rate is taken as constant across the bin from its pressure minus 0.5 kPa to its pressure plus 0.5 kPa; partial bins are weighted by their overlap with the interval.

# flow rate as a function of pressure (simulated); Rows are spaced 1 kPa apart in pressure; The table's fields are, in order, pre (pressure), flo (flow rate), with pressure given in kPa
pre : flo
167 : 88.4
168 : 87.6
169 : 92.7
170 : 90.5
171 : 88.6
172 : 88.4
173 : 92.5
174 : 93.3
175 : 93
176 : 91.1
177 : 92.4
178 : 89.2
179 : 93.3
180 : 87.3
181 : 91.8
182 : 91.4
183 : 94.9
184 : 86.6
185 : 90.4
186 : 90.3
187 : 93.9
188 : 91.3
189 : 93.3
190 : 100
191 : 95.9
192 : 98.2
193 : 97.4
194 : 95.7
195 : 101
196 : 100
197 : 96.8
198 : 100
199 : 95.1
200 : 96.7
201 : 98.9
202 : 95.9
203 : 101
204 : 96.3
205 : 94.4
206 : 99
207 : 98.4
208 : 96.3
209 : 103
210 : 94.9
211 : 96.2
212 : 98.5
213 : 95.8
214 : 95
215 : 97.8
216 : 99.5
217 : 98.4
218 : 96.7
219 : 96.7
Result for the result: 90.3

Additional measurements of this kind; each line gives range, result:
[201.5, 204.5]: 95.9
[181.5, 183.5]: 91.4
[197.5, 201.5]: 95.1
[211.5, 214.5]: 95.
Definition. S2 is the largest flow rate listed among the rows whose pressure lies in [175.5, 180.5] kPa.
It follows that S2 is 93.3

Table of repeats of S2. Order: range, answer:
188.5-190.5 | 100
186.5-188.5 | 93.9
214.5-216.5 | 99.5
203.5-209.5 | 103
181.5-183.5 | 94.9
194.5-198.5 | 101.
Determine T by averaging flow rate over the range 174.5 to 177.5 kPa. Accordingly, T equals 92.2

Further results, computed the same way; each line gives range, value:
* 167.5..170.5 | 90.3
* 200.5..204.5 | 98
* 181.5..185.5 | 90.8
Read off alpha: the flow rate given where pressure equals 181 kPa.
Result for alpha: 91.8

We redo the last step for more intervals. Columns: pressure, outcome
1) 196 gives 100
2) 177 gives 92.4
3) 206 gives 99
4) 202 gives 95.9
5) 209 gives 103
